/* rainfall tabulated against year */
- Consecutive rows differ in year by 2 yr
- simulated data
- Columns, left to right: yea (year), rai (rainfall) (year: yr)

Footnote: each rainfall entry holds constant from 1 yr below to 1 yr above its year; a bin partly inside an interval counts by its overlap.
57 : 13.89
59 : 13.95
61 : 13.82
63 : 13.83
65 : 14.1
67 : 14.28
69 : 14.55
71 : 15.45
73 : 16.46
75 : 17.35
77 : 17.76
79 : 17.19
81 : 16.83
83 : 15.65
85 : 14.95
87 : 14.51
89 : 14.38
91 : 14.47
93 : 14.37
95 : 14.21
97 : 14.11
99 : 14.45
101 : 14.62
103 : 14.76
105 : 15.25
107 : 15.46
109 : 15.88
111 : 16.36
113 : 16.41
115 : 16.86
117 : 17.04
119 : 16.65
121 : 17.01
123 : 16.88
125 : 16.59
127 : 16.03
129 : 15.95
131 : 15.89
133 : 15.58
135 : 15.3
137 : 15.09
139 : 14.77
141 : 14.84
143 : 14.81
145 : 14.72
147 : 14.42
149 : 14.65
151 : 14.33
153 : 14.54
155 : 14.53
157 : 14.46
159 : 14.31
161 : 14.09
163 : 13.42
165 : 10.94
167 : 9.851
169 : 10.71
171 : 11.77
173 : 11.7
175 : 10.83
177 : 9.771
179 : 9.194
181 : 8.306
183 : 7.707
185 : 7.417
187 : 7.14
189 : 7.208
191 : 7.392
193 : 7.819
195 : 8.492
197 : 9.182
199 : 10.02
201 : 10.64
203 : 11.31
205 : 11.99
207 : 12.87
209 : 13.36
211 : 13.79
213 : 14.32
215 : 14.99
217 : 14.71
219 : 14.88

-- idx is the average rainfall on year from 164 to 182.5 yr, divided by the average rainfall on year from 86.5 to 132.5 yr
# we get 0.66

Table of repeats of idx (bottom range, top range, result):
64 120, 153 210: 0.69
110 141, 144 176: 0.81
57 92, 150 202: 0.70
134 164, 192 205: 0.67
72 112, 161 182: 0.70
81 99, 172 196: 0.58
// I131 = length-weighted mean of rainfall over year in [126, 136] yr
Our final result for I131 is 15.8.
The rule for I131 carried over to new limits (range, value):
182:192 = 7.37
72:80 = 17.2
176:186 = 8.48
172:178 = 10.8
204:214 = 13.3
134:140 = 15.1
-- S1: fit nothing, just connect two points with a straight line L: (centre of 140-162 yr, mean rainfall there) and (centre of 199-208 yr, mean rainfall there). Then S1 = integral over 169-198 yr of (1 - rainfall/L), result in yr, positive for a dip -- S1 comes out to 8.6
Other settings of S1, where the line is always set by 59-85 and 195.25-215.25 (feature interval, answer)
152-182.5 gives 2.8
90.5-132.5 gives -3.6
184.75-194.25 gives 3.8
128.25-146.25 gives -1.8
